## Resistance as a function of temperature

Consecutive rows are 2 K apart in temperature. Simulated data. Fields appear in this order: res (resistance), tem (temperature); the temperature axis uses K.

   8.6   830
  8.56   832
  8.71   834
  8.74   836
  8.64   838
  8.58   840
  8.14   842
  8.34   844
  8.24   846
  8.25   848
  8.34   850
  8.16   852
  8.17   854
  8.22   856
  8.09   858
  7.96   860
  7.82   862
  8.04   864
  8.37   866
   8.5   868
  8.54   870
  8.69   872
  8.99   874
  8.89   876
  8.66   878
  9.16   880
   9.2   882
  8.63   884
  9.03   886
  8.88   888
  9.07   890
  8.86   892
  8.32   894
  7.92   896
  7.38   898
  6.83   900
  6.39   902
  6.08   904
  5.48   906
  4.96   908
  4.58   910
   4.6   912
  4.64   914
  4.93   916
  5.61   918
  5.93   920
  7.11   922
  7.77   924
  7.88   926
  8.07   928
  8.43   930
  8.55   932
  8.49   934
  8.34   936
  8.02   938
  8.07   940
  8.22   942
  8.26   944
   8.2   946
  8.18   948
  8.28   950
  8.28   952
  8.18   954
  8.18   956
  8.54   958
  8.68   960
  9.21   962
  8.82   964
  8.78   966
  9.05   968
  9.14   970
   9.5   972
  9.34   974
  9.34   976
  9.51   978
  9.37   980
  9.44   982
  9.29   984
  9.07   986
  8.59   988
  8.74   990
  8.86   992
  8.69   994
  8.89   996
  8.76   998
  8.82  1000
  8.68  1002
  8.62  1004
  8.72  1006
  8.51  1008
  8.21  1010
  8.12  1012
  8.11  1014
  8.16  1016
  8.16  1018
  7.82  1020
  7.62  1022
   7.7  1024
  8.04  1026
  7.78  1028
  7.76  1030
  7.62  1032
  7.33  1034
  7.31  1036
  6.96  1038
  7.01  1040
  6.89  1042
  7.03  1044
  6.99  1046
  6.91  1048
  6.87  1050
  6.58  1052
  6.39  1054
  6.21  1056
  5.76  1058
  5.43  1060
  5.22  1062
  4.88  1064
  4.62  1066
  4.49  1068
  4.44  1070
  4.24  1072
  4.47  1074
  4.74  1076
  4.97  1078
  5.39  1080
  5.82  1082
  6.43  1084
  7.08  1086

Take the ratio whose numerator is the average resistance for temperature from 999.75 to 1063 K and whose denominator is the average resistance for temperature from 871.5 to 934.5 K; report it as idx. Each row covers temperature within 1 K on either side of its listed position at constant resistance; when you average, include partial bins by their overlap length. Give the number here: 1.0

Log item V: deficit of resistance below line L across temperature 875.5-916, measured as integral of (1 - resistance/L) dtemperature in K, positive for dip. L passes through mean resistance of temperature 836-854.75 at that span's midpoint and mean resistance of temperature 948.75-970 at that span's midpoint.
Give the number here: 5.6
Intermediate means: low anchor 8.34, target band 7.3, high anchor 8.62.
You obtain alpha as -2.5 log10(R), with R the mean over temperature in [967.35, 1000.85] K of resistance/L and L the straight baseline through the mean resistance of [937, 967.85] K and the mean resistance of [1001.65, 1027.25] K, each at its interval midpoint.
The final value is -0.10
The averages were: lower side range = 8.41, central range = 9.08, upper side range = 8.17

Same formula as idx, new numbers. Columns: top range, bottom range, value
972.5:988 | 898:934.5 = 1.44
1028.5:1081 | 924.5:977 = 0.71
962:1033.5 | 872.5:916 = 1.16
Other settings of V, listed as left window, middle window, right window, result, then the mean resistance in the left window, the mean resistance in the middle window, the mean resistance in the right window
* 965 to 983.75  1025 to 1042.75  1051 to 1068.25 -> -2.0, 9.28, 7.42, 5.55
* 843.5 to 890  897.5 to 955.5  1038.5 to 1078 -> 3.8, 8.5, 7.1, 5.74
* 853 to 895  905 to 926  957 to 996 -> 7.4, 8.58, 5.67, 9.05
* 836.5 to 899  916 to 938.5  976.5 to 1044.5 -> 2.3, 8.46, 7.53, 8.26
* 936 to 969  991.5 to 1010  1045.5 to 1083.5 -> -4.0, 8.43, 8.7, 5.49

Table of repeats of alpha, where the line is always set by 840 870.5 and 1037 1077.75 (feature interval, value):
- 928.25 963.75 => -0.17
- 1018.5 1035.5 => -0.24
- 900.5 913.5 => 0.38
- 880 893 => -0.14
